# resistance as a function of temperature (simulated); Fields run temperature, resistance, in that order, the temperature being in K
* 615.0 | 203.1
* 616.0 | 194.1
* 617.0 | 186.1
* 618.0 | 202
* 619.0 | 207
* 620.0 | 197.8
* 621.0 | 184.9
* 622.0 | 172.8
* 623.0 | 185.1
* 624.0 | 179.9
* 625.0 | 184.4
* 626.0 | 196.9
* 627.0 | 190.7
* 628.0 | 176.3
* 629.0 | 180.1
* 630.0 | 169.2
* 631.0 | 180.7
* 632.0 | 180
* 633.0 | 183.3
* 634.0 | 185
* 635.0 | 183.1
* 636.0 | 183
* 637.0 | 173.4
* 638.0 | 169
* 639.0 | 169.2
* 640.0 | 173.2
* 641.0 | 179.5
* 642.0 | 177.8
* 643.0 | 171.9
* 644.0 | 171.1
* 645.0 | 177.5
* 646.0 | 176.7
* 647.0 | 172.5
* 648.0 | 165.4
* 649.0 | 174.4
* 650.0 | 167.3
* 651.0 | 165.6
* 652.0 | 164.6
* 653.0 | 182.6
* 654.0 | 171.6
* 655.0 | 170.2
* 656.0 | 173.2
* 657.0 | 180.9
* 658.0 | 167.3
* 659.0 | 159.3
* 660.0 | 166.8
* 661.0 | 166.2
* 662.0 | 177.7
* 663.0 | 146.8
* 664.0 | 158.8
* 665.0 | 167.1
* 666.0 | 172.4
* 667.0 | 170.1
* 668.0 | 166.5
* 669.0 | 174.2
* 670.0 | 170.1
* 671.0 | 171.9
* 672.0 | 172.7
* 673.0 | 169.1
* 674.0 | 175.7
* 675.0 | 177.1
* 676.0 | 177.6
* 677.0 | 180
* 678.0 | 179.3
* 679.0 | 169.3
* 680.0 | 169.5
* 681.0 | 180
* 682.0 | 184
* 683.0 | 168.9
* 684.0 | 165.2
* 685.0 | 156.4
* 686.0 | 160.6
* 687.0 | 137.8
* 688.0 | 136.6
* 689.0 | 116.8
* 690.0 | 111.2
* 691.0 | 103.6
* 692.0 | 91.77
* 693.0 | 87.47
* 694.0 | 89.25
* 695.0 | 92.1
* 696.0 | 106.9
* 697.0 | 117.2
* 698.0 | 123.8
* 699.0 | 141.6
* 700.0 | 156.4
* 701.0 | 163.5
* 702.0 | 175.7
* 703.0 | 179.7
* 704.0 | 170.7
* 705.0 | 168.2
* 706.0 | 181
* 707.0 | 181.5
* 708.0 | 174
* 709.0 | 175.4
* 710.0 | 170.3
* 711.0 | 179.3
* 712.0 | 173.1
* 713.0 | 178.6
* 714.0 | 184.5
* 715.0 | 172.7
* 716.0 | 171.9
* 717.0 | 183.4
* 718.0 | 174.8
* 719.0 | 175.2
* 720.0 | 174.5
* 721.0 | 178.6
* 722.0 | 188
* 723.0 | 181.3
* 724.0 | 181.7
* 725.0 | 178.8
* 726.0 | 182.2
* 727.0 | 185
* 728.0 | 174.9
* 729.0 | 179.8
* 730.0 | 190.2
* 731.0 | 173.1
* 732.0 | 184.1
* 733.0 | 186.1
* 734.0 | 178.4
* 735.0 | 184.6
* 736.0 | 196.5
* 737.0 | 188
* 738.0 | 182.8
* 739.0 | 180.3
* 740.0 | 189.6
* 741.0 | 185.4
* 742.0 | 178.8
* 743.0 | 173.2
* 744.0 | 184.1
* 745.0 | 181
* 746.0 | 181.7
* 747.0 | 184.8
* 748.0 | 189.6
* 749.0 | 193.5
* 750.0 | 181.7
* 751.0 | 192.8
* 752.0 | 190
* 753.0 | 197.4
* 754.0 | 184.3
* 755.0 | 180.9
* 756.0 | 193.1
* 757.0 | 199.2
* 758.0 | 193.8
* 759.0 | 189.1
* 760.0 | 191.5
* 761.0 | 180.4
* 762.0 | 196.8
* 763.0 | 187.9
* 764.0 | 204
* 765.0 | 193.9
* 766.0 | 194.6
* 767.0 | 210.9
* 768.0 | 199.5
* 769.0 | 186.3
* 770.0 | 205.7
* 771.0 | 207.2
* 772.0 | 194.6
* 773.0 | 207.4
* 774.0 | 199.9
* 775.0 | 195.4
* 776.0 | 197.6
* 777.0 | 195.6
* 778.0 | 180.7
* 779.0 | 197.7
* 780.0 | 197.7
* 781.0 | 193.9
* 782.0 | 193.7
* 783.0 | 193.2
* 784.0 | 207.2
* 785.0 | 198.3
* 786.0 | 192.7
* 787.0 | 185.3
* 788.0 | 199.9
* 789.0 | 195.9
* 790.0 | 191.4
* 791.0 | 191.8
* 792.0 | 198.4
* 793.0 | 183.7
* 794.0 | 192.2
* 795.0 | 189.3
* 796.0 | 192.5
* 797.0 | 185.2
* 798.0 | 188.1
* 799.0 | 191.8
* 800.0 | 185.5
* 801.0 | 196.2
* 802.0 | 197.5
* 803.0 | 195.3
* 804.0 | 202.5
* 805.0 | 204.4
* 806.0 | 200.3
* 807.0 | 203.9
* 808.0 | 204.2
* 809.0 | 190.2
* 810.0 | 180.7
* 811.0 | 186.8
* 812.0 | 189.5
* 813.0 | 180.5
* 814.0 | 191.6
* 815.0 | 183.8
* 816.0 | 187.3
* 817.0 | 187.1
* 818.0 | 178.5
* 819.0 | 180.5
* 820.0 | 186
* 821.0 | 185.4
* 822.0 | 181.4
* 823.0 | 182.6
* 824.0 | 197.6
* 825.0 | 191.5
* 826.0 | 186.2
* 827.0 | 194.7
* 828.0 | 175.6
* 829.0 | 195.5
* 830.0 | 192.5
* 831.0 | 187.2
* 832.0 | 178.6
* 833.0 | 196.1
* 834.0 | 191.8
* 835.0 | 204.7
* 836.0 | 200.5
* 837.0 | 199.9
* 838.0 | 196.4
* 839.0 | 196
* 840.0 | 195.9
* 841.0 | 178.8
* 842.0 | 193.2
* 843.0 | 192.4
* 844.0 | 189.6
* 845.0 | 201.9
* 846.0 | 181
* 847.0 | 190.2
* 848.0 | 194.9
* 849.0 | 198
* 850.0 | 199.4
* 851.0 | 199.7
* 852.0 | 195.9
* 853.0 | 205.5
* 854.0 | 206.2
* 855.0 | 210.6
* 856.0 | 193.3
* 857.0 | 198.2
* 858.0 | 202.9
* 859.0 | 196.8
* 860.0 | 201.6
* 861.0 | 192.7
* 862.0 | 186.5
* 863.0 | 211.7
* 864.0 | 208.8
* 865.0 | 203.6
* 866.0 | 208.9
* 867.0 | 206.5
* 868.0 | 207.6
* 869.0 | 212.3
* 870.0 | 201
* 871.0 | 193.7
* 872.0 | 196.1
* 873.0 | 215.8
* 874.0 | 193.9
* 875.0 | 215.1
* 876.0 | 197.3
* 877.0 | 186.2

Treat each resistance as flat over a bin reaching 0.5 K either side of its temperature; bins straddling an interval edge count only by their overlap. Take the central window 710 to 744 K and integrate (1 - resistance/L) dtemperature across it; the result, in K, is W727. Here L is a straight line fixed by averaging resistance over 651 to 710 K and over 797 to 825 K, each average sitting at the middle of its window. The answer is -2.3 K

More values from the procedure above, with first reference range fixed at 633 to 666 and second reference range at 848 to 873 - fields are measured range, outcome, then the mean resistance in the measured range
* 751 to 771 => -0.7 K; 194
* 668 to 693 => 2.7 K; 157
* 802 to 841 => 1.0 K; 191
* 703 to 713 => 0.3 K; 175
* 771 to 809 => -0.7 K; 195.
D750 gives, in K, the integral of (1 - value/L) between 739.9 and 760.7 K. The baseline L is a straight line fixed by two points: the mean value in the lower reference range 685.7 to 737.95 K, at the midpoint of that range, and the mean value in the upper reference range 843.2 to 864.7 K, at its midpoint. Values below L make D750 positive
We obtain -1.91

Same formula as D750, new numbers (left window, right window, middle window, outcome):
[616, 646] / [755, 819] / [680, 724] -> 7.4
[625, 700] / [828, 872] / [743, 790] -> -3.0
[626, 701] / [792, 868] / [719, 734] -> -0.6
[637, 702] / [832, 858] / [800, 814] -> -0.5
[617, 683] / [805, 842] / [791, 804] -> -0.3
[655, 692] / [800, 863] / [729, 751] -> -1.1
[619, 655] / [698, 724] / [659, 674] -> 0.7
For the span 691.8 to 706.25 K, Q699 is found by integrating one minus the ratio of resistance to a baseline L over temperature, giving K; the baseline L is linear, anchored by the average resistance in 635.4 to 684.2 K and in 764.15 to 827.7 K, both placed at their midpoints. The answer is 3.37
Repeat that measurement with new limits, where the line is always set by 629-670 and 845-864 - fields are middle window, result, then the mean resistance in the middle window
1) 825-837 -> 0.24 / 192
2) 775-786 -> -0.38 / 195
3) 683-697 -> 4.42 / 121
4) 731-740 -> -0.07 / 185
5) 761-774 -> -0.77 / 198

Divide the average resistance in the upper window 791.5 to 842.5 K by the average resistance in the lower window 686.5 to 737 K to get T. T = 1.2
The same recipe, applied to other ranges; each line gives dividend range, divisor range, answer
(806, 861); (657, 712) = 1.23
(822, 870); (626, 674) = 1.14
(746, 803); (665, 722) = 1.21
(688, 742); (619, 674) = 0.94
